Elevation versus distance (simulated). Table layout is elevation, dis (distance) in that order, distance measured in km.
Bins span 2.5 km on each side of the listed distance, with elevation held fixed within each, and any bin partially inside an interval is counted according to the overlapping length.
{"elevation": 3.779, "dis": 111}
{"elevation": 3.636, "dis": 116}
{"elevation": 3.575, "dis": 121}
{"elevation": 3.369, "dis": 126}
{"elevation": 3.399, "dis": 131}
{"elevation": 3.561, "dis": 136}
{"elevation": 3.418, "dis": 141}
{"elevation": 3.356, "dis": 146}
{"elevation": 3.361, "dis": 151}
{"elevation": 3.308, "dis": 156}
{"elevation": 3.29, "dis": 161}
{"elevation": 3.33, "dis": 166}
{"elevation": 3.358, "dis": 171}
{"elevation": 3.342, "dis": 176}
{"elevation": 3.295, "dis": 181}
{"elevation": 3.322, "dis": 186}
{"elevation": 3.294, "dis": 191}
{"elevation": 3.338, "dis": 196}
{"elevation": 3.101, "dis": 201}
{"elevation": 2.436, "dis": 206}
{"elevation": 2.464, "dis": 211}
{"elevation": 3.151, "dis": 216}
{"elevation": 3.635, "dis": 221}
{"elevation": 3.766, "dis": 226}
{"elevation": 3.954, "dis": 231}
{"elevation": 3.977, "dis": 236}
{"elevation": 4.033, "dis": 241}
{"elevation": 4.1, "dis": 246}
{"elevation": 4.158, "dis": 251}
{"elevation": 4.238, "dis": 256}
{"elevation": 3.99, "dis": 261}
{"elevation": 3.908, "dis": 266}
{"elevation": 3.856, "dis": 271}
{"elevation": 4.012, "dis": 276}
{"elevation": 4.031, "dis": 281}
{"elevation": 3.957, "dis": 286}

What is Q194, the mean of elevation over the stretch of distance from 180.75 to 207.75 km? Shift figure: 3.14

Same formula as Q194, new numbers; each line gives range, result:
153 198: 3.32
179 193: 3.3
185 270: 3.59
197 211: 2.78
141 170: 3.34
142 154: 3.36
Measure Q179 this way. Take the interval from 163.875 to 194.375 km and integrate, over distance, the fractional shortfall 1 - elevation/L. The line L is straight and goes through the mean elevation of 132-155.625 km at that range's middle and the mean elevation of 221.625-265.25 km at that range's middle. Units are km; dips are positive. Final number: 2.5 km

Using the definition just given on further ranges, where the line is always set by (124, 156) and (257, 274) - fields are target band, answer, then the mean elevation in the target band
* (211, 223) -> 1.8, 3.19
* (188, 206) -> 2.5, 3.13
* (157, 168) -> 0.6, 3.31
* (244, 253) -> -0.6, 4.13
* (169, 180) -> 0.7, 3.34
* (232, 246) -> -0.7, 4.02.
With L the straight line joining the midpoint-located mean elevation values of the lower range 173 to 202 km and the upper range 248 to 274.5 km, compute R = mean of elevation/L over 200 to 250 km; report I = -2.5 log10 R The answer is 0.06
